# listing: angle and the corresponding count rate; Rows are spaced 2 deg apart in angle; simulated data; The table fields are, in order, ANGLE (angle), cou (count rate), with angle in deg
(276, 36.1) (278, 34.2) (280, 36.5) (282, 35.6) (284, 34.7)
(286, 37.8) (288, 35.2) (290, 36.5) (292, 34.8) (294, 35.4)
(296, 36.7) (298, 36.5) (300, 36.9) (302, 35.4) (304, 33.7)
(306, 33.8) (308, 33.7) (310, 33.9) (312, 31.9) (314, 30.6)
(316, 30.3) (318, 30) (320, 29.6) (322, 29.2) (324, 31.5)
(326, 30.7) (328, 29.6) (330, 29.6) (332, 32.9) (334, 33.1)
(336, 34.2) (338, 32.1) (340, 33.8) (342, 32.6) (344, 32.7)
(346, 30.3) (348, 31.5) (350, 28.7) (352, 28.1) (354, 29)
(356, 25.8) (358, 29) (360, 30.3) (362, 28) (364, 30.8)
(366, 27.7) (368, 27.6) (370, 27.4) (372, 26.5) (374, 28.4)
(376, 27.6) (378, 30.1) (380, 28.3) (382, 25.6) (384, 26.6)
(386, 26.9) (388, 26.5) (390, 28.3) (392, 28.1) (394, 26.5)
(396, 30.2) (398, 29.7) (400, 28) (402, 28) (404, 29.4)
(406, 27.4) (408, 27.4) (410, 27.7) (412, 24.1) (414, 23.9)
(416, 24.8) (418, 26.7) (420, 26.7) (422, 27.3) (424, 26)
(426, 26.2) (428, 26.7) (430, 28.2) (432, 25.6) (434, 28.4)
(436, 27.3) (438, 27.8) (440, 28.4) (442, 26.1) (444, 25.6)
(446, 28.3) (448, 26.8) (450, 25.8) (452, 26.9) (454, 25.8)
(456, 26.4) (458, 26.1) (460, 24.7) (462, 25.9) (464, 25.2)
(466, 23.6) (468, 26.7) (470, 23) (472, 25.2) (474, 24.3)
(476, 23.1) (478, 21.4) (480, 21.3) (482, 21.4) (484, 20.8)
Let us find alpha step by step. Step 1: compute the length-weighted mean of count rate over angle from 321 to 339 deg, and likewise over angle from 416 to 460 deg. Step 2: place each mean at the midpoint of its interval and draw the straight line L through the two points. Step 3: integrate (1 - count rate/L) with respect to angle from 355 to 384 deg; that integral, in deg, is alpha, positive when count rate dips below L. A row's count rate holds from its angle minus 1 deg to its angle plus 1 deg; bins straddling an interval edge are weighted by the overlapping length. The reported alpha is 1.64 deg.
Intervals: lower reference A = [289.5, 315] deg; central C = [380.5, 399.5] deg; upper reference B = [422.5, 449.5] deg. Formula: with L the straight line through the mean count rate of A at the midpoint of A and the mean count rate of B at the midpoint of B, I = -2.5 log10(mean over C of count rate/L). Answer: 0.07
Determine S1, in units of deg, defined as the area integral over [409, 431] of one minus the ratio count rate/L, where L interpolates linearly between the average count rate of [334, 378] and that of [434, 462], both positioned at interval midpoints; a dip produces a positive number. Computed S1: 1.09 deg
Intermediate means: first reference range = 29.7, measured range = 26.2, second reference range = 26.7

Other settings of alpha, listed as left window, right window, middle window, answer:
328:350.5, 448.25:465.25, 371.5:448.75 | 2.7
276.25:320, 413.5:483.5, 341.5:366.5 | 1.3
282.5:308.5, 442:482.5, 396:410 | 0.1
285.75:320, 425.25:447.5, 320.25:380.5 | 3.3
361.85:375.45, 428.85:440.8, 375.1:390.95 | 0.3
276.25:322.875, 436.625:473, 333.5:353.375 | 0.1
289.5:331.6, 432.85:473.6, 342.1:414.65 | 3.6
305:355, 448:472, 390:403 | 0.0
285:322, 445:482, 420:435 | 0.0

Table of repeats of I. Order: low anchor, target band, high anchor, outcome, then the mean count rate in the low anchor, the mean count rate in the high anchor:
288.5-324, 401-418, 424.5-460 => 0.071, 33.4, 26.8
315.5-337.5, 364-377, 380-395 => 0.014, 31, 27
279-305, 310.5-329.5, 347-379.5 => 0.086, 35.8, 28.5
